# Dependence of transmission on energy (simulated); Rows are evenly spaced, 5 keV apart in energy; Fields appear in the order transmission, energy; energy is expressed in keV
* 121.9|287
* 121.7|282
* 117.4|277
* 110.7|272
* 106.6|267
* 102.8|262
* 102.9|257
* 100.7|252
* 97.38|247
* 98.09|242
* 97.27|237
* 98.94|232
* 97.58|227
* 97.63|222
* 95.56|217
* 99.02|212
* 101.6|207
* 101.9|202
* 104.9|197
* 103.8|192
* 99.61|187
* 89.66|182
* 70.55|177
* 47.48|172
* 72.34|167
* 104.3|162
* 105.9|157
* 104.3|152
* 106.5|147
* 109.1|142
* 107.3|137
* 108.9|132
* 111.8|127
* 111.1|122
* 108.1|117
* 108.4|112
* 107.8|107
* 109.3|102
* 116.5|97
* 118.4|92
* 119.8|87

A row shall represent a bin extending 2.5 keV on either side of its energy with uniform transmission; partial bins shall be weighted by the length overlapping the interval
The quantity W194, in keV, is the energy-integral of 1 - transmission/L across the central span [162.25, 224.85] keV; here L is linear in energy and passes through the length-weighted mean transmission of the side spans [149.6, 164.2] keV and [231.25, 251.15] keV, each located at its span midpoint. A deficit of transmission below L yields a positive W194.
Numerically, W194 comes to 6.7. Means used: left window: 105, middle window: 90.9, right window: 98.1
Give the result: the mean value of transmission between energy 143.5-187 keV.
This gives 88.8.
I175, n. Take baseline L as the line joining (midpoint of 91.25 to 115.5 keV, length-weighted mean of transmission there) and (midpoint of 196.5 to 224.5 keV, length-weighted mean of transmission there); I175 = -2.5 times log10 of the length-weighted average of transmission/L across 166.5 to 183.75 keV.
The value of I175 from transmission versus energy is 0.44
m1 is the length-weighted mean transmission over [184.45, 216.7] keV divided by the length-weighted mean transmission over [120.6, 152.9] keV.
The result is 0.9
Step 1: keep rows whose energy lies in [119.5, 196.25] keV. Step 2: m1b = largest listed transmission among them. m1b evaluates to 111.8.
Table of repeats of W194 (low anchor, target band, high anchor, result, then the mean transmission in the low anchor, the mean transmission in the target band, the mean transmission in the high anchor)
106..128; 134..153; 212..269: 0.04 keV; 109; 107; 99.5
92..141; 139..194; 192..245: 6.76 keV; 110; 92.2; 99.4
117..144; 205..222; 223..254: 0.40 keV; 110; 98.5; 98.3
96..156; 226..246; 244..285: 1.83 keV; 109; 98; 108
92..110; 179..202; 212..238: 0.55 keV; 112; 99.1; 97.6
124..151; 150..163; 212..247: 0.16 keV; 109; 105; 97.6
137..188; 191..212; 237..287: -1.08 keV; 91.5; 103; 107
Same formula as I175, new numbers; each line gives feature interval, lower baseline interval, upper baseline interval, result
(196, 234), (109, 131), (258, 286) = 0.12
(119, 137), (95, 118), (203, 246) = -0.02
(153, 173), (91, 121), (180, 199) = 0.19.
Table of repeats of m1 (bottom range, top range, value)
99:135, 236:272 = 0.93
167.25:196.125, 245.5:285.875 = 1.31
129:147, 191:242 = 0.92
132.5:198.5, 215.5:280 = 1.08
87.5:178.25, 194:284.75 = 1.01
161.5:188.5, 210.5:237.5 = 1.25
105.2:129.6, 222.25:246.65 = 0.89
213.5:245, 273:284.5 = 1.21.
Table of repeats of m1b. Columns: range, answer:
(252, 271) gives 106.6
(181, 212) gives 104.9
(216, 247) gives 98.94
